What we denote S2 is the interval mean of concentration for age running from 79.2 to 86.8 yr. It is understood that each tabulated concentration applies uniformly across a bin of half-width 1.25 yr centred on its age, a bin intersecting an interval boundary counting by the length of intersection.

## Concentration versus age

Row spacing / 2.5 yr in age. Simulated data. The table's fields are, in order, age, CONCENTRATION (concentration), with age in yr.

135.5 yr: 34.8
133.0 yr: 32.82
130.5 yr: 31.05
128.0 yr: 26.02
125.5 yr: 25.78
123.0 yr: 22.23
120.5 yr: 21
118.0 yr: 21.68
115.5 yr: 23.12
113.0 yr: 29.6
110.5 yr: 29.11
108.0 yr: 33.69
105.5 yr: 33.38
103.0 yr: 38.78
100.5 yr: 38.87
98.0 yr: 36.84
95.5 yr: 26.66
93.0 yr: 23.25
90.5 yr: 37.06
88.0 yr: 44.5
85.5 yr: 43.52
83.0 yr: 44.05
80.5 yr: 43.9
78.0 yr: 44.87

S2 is 43.8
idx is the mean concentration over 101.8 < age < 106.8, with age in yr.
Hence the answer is 36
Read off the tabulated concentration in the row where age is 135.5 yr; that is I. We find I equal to 34.8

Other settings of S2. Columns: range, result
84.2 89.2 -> 44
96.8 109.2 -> 36.3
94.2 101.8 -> 34.1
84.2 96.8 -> 35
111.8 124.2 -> 23.5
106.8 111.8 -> 31.4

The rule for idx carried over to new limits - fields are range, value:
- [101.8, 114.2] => 32.9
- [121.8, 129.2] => 24.7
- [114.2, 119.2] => 22.5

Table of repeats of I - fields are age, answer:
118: 21.68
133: 32.82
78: 44.87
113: 29.6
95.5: 26.66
